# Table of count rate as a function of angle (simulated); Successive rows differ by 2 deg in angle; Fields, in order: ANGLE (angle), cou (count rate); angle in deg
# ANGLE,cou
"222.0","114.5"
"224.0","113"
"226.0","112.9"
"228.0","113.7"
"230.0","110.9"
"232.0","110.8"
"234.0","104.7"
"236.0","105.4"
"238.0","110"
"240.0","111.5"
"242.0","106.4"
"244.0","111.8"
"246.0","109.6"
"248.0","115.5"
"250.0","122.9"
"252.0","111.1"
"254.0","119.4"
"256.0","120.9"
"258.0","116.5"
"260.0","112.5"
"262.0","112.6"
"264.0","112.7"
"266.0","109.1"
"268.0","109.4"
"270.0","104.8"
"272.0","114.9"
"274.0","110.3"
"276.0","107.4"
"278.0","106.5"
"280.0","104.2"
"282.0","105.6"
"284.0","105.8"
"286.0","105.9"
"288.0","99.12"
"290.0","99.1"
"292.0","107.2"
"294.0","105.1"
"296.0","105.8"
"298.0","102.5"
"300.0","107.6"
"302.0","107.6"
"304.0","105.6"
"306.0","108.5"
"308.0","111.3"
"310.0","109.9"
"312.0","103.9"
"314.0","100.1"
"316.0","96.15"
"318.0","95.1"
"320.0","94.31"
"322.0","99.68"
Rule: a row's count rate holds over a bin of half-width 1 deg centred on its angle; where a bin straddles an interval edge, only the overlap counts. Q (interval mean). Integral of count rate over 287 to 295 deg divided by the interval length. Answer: 103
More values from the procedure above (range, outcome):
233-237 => 105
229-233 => 111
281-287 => 106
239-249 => 111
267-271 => 107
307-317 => 104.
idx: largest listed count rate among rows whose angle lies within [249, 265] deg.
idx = 122.9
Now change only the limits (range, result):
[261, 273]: 114.9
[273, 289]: 110.3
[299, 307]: 108.5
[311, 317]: 103.9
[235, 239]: 110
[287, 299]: 107.2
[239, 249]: 115.5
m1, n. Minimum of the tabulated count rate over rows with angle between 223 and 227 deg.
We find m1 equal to 112.9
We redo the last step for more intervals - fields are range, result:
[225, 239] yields 104.7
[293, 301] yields 102.5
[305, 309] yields 108.5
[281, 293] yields 99.1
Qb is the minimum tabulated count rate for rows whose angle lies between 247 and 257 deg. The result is 111.1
